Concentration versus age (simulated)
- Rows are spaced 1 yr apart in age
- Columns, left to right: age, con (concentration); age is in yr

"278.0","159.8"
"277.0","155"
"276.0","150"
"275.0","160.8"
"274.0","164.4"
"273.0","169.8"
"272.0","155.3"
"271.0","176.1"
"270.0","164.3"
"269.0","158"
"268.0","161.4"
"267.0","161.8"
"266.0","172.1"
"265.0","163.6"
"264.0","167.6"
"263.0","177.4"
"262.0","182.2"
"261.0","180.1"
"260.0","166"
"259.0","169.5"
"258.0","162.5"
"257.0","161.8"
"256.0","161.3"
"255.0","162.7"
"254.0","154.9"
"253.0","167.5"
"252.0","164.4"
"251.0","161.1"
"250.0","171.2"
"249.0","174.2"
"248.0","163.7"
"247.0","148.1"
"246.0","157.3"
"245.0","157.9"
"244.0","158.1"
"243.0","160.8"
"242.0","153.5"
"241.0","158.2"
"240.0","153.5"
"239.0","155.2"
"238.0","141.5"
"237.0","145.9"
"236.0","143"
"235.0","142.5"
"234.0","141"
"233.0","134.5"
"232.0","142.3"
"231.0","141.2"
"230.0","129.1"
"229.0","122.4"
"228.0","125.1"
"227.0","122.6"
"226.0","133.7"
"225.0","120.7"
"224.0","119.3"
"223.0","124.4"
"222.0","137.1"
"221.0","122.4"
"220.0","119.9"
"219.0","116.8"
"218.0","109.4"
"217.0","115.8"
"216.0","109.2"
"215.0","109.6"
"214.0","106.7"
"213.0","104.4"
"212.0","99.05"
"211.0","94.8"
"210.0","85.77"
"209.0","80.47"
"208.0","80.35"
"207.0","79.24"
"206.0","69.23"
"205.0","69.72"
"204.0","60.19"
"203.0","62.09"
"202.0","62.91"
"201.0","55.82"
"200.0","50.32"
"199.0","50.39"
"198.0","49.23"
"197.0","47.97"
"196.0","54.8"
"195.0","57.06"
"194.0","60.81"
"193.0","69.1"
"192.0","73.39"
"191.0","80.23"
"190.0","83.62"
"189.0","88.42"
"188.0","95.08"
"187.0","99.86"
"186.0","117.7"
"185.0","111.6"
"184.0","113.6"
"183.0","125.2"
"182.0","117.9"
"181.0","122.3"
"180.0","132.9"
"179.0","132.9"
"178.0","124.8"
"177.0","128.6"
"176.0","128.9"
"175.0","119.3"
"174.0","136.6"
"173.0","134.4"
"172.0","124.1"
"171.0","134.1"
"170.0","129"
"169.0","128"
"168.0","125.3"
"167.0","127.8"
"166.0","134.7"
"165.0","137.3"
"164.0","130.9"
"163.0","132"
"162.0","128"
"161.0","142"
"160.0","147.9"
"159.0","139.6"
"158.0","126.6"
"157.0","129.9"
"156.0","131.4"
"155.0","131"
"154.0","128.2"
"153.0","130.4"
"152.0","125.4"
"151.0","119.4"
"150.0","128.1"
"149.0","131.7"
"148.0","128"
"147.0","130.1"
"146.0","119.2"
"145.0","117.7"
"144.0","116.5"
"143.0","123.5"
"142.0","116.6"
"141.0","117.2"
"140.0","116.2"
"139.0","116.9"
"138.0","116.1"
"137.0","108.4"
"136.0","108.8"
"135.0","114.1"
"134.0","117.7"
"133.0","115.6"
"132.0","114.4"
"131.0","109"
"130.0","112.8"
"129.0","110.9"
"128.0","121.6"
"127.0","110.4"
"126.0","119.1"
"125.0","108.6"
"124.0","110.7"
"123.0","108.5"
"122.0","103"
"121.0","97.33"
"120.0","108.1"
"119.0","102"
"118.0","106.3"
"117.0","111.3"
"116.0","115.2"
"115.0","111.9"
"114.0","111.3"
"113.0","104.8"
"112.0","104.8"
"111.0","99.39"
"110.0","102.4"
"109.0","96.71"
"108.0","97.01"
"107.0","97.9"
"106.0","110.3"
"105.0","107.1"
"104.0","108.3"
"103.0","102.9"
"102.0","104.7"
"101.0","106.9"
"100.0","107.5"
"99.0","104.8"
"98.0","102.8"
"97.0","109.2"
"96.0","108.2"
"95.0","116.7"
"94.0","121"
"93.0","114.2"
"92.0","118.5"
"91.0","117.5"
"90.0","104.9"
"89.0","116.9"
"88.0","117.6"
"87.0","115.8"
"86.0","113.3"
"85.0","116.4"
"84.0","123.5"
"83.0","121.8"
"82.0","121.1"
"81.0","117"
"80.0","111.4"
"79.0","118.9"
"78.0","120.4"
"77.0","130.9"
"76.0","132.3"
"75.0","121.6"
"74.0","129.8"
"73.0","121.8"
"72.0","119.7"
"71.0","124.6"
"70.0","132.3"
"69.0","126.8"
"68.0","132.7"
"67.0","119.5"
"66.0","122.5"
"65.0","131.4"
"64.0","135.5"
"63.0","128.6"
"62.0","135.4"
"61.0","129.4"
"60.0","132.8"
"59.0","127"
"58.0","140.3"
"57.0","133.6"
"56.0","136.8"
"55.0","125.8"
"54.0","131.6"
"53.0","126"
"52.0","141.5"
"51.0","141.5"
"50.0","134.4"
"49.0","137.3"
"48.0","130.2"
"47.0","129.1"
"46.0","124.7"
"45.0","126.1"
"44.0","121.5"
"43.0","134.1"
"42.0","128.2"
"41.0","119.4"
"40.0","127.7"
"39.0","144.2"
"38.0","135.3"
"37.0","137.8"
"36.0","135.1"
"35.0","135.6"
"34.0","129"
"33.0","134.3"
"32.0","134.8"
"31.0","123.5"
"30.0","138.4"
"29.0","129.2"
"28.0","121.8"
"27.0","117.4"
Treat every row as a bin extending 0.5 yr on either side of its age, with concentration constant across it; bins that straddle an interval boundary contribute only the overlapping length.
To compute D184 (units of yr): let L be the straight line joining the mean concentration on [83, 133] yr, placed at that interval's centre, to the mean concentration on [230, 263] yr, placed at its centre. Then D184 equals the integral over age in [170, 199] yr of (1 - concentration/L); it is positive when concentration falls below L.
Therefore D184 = 7.1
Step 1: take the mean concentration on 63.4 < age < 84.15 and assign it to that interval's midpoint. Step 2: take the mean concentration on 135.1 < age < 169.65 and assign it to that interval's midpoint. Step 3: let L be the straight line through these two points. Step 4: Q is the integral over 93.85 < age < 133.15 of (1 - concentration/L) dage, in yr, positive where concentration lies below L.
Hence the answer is 5.5 yr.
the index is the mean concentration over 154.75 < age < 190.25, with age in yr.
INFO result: 125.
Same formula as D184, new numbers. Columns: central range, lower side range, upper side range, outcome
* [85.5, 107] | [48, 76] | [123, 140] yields 2.0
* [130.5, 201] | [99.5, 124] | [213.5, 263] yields 4.6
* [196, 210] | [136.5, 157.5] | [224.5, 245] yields 7.4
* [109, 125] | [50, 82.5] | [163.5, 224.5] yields 1.5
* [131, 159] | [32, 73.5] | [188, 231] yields -3.7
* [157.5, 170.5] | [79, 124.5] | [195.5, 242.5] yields -2.9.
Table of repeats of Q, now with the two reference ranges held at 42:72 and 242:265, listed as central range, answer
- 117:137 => 4.5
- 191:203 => 7.5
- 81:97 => 2.3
